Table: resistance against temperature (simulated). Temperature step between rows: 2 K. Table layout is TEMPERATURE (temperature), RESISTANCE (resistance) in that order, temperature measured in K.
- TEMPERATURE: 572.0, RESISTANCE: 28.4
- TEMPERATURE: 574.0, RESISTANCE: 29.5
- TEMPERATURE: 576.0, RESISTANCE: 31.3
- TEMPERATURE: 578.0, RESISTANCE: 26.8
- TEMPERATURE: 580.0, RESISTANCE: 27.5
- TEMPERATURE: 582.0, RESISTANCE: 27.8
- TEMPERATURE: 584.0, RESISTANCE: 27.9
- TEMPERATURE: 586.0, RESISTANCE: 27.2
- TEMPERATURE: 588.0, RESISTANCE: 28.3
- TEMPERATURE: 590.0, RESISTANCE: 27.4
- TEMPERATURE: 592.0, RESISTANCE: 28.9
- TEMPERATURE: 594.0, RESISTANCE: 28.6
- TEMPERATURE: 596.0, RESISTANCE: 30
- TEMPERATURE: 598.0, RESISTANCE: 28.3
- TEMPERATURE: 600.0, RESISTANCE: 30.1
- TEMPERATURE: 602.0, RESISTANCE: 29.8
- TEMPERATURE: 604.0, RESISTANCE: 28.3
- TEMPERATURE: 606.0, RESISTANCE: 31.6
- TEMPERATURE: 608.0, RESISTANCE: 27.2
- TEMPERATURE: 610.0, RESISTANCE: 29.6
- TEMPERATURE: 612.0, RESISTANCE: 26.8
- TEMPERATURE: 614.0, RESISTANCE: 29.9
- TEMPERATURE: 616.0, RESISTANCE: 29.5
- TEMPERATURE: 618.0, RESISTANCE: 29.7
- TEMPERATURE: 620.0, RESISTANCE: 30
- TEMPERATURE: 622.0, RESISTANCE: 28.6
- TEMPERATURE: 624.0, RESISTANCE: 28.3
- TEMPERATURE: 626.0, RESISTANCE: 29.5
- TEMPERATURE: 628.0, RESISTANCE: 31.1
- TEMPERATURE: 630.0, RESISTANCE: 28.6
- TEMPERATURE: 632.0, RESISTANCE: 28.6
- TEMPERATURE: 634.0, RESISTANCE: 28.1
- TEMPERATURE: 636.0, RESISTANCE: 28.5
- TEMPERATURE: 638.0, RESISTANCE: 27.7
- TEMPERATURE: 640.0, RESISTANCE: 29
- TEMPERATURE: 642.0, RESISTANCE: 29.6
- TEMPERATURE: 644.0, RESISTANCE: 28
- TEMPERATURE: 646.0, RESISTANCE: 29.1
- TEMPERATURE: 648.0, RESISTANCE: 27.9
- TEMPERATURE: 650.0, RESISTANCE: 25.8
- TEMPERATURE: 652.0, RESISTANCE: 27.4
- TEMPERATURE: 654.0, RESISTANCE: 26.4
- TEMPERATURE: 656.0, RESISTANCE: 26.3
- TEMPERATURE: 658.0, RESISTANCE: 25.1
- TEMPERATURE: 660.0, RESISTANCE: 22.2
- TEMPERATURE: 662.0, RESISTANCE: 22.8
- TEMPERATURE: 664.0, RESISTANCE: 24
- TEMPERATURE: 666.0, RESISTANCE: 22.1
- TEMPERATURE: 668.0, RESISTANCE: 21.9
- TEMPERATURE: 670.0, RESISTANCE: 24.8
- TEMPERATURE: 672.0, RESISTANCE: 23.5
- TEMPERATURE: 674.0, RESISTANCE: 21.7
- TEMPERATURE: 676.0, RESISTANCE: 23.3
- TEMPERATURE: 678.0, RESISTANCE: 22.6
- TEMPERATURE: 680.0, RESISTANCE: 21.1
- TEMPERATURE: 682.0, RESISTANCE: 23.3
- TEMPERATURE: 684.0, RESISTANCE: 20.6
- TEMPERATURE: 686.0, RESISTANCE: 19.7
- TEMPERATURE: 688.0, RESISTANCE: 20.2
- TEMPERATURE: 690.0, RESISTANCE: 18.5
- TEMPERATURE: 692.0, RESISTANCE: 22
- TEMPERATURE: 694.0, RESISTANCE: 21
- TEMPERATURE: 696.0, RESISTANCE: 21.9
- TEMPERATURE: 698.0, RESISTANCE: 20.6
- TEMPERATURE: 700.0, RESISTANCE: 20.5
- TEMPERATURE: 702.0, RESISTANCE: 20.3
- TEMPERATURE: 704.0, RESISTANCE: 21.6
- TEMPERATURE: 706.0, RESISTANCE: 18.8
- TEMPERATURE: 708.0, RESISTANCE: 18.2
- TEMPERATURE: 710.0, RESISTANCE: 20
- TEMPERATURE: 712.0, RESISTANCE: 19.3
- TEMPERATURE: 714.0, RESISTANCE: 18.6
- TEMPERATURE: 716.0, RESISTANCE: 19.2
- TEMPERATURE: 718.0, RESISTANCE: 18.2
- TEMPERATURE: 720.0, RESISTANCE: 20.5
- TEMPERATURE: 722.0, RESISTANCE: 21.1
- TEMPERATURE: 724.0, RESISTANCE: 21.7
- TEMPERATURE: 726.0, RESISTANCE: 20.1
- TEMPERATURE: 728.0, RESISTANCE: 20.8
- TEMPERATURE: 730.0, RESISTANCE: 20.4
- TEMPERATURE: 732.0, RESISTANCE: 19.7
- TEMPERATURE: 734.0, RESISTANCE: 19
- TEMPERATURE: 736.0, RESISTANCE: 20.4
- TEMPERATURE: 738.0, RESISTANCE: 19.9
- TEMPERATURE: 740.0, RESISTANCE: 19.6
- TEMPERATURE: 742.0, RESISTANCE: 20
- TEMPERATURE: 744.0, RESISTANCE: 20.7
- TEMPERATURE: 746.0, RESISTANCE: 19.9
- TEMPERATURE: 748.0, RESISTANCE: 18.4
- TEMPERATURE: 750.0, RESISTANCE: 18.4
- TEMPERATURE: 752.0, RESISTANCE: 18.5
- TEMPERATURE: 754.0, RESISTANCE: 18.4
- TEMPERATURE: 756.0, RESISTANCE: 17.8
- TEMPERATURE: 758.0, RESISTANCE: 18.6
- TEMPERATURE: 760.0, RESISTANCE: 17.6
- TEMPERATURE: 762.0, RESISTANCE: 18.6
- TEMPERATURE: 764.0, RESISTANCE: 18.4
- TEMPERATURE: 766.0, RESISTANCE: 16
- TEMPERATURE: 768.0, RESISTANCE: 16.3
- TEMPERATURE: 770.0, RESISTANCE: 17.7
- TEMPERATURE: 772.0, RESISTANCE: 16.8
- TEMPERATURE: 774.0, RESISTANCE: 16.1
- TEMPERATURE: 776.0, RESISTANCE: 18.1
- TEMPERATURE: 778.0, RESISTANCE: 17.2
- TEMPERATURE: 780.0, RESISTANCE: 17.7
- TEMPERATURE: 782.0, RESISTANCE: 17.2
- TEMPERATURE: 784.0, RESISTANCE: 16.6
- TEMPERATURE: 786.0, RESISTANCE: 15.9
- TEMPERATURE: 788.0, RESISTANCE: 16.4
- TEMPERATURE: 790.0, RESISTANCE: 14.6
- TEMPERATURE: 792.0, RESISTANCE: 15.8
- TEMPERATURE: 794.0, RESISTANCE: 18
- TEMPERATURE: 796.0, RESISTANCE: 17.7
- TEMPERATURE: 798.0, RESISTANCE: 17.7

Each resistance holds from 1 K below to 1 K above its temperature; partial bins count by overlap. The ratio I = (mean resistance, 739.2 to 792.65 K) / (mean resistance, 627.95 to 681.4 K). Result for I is 0.69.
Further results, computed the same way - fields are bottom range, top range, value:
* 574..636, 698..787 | 0.65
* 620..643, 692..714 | 0.70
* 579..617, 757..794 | 0.59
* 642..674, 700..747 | 0.79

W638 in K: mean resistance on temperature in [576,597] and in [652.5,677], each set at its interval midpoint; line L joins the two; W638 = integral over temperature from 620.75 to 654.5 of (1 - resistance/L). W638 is -4.2 K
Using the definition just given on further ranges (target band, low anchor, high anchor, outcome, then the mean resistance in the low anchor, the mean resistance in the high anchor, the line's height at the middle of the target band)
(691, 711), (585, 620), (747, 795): 1.5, 28.9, 17.3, 22.1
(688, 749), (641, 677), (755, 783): 2.5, 25.1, 17.4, 21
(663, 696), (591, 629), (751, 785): 3.0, 29.3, 17.5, 24.1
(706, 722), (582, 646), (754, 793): 1.6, 28.8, 17.1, 21.5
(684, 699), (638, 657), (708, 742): 1.7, 27.7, 19.9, 23.3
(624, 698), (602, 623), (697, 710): -1.4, 29.2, 20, 24.3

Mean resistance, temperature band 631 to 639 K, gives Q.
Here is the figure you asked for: 28.2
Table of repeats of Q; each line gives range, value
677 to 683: 22.3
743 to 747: 20.3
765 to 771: 16.7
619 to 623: 29.3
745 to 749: 19.1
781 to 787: 16.6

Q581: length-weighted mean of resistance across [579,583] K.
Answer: 27.6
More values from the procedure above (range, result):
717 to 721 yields 19.4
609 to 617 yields 29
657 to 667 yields 23.2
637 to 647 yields 28.7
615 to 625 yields 29.2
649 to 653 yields 26.6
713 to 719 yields 18.7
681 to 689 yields 20.9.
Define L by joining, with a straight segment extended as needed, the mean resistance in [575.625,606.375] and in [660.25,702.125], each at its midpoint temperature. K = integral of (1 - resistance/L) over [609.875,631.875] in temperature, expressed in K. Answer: -2.4 K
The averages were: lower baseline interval 28.6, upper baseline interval 21.8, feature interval 29.2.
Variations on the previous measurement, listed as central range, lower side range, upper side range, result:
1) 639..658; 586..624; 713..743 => -1.3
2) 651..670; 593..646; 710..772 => 1.1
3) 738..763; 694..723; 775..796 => -0.9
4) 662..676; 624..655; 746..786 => 1.5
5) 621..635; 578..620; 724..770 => -1.1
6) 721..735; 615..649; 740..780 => 0.3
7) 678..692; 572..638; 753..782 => 1.5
